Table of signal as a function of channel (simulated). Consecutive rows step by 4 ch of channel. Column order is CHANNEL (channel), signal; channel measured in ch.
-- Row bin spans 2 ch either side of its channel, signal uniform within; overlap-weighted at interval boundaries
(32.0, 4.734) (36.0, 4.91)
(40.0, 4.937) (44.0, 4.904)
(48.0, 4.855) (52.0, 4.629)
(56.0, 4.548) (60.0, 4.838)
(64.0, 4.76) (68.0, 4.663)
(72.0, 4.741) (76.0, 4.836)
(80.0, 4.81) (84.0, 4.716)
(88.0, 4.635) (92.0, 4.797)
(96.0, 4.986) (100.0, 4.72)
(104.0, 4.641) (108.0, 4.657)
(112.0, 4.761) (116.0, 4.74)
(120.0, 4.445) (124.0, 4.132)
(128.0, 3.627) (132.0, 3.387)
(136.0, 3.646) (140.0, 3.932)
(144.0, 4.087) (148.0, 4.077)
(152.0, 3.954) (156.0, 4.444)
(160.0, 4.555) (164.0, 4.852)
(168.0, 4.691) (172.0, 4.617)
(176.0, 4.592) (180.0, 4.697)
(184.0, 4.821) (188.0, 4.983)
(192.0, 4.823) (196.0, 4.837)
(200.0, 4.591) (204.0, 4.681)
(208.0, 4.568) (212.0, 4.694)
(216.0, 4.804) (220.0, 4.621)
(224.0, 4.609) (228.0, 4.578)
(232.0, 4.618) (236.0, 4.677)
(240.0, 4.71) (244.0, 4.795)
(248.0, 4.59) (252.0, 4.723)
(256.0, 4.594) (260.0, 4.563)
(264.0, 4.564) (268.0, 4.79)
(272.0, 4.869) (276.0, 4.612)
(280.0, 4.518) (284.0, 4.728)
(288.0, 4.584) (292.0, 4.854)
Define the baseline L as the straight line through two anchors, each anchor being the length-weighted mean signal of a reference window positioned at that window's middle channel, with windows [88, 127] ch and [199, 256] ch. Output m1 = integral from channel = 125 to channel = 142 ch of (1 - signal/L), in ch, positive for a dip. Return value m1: 3.5 ch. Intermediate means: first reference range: 4.63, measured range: 3.68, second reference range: 4.66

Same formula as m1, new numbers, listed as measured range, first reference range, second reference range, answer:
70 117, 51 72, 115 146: -4.27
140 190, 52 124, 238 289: 1.92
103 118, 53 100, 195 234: 0.08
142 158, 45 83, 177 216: 2.04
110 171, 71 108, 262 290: 6.51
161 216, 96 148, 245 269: -3.51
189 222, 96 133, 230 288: -1.03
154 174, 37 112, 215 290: 0.33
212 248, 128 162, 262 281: -1.79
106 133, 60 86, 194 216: 2.58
